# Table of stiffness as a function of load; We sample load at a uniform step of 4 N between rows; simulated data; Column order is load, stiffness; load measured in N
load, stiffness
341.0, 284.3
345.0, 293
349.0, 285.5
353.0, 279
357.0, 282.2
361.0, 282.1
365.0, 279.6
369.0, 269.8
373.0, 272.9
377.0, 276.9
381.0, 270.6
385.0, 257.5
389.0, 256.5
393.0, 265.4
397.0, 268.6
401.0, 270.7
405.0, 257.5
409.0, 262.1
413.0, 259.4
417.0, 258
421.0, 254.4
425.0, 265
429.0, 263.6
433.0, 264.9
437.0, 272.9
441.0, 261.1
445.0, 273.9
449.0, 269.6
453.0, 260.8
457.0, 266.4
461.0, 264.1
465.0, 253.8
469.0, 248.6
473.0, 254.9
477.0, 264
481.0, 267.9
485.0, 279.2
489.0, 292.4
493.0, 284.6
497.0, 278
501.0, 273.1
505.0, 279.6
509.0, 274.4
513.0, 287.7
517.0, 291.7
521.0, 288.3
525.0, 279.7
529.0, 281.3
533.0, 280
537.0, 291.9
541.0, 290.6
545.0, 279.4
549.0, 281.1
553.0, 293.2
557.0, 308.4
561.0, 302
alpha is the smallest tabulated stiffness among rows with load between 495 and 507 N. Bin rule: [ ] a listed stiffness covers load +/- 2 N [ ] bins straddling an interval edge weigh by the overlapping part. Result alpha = 273.1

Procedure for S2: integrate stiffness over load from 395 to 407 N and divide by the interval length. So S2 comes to 266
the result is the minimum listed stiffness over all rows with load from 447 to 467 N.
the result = 253.8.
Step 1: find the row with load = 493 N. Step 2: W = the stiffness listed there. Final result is 284.6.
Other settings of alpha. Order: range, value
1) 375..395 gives 256.5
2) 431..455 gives 260.8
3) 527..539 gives 280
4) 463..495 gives 248.6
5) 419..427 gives 254.4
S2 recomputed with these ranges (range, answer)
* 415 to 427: 259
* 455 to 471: 258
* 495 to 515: 279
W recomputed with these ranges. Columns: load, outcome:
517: 291.7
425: 265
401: 270.7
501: 273.1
